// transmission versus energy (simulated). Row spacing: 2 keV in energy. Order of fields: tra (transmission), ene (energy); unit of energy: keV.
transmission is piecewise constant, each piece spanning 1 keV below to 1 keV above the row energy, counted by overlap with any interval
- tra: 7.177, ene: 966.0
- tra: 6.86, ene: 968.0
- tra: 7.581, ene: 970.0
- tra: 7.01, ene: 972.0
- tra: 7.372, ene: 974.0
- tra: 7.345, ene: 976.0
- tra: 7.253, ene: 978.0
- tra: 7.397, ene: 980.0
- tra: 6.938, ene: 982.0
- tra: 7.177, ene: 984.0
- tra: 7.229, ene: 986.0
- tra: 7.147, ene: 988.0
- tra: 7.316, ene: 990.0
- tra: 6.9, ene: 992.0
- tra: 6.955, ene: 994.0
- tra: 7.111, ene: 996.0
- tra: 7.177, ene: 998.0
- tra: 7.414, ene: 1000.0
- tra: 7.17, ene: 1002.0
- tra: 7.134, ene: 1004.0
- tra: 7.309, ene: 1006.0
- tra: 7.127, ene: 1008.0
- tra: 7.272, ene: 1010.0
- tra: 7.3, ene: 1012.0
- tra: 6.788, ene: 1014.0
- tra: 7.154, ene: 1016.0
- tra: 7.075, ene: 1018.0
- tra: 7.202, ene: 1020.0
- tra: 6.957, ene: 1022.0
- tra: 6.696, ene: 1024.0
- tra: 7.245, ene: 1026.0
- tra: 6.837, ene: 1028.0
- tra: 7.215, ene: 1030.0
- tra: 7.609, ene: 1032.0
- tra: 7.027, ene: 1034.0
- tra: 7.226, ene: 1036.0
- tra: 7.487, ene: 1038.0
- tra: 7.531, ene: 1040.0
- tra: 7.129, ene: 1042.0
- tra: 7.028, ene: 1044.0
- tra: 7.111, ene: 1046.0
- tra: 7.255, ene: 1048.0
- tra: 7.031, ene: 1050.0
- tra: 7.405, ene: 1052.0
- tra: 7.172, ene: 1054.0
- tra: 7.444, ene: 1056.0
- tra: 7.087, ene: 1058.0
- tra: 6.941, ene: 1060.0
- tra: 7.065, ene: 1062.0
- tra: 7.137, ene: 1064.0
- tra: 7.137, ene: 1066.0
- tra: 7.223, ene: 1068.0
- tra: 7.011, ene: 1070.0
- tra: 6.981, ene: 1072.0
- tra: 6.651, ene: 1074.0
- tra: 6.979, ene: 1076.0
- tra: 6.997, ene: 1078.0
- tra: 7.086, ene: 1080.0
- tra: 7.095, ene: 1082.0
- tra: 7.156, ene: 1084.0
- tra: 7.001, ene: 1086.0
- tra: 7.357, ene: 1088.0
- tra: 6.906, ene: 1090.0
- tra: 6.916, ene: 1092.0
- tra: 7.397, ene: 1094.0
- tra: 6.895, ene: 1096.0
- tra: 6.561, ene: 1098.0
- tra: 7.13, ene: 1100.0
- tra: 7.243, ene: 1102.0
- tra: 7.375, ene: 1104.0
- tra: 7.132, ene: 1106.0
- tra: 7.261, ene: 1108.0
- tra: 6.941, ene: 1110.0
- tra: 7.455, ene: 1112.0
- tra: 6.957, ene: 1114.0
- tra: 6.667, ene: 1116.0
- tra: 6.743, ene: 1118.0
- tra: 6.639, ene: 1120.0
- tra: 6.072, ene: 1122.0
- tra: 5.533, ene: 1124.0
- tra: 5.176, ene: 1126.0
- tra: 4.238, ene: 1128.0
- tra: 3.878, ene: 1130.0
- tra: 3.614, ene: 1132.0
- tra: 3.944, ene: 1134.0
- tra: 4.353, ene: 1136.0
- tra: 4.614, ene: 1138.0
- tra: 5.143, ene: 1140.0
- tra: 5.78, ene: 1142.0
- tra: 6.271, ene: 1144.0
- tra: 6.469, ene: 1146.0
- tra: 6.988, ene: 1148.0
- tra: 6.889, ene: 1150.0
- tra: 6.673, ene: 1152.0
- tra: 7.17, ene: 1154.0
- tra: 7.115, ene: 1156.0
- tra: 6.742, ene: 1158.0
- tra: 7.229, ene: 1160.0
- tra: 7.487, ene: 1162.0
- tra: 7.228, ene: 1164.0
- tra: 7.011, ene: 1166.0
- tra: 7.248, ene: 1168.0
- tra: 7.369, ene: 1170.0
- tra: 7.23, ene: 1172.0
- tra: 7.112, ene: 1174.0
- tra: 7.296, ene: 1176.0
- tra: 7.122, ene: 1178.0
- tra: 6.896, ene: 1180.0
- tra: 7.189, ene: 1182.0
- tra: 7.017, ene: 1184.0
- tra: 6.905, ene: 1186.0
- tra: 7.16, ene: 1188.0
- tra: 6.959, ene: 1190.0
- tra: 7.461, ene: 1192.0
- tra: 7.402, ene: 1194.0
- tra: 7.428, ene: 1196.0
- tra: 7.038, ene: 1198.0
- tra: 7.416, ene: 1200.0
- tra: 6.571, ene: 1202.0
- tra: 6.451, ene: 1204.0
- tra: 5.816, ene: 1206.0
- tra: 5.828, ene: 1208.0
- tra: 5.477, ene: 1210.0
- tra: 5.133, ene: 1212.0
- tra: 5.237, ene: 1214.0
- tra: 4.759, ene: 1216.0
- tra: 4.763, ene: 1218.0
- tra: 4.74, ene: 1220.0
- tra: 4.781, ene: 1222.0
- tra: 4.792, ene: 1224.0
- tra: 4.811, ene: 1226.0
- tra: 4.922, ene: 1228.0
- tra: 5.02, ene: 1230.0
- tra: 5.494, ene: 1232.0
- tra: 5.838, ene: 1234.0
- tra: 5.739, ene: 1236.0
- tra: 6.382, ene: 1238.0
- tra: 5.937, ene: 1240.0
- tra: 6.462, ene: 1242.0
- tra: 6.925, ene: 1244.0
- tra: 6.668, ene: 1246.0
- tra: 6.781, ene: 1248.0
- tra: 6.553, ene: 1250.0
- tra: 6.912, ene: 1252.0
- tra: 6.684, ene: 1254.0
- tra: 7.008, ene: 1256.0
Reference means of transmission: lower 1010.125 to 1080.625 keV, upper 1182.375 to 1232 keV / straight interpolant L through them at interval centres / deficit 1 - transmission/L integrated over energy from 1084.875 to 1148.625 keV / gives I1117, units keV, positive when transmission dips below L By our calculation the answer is 4.2 keV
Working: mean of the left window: 7.12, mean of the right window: 6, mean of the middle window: 6.21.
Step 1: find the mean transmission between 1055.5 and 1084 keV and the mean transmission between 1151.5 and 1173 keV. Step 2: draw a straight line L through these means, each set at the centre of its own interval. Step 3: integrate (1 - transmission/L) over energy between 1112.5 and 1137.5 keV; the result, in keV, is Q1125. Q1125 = 6.2 keV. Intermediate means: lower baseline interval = 7.06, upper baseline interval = 7.15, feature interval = 5.35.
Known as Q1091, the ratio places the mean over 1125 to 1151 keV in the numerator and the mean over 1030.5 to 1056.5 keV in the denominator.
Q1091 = 0.7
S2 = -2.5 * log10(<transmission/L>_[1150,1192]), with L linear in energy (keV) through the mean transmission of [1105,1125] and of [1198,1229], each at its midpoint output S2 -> -0.180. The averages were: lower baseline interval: 6.74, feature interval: 7.11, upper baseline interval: 5.48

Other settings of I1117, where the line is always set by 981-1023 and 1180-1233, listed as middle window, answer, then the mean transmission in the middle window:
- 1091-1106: -1.0 keV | 7.08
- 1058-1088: -1.3 keV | 7.05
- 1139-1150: 0.3 keV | 6.2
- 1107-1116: -0.8 keV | 7.1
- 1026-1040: -0.6 keV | 7.26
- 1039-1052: -0.6 keV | 7.2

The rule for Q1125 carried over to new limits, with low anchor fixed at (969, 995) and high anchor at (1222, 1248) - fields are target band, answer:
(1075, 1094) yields -1.32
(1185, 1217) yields -2.62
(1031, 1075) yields -2.41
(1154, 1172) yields -2.97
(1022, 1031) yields -0.06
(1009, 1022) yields -0.20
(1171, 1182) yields -1.90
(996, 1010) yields -0.27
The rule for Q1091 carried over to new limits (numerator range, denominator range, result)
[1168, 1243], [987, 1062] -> 0.87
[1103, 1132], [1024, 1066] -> 0.86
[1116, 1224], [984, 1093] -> 0.87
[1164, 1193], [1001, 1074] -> 1.00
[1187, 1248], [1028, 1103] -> 0.84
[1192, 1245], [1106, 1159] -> 0.97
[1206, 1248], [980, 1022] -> 0.77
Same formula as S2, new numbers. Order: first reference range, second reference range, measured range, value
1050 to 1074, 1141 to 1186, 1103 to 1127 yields 0.061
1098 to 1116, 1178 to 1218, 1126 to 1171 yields 0.131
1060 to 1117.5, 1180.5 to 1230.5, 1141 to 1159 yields -0.024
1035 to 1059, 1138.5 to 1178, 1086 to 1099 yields 0.012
